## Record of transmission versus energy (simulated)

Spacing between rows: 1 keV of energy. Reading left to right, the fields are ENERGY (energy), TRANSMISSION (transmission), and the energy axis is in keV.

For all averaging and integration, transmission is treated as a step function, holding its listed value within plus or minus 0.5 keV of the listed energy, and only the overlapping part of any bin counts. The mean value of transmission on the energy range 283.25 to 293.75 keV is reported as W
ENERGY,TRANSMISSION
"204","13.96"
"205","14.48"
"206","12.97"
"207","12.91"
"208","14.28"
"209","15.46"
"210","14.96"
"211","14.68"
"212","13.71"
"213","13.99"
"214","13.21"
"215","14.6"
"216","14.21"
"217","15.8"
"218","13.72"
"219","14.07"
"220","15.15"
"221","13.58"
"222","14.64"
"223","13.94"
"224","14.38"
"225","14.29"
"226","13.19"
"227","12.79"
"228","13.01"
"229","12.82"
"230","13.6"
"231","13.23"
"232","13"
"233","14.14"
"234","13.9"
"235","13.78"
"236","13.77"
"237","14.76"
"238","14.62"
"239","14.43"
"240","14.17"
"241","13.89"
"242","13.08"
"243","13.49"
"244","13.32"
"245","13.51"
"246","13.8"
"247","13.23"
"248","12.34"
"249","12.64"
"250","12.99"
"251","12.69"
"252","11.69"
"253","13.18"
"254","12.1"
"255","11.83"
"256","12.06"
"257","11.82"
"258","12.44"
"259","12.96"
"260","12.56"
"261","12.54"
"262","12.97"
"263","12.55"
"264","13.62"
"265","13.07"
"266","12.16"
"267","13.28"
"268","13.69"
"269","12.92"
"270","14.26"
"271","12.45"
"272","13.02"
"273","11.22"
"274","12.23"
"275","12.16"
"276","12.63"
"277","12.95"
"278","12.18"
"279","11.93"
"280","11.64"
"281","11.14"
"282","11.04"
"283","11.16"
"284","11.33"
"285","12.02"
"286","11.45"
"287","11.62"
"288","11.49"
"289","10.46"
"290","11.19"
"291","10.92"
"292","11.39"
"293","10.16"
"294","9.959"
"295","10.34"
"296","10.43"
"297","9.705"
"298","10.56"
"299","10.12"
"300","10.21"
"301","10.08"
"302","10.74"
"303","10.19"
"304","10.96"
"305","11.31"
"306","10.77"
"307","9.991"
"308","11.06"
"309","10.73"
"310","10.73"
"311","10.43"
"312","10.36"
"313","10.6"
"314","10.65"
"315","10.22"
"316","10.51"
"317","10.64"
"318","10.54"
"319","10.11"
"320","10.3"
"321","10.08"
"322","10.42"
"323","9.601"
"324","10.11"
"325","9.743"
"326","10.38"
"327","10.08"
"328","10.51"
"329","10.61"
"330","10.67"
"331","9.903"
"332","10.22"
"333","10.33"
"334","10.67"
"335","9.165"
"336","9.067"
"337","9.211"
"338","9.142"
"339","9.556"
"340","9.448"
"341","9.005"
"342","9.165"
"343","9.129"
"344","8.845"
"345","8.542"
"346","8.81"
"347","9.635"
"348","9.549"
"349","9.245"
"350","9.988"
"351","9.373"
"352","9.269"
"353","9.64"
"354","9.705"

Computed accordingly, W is 11.2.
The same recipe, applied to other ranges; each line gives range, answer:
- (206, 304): 12.7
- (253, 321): 11.4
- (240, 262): 12.8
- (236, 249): 13.7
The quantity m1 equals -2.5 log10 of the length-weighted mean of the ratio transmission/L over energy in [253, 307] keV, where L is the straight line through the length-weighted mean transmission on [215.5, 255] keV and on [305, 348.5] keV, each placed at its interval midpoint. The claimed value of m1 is 0.01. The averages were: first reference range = 13.6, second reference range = 10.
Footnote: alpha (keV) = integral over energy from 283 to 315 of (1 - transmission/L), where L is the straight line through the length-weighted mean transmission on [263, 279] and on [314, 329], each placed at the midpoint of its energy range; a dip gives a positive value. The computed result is 1.8 keV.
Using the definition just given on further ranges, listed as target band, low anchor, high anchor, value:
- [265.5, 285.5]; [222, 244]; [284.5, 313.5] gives -0.8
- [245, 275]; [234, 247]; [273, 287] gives 0.3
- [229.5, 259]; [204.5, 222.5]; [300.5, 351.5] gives -0.3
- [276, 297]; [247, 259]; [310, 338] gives 0.2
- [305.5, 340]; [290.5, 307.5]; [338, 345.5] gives -1.7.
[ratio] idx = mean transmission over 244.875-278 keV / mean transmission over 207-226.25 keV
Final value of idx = 0.9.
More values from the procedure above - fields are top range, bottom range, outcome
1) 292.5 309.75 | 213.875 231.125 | 0.75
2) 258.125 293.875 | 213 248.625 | 0.88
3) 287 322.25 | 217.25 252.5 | 0.77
